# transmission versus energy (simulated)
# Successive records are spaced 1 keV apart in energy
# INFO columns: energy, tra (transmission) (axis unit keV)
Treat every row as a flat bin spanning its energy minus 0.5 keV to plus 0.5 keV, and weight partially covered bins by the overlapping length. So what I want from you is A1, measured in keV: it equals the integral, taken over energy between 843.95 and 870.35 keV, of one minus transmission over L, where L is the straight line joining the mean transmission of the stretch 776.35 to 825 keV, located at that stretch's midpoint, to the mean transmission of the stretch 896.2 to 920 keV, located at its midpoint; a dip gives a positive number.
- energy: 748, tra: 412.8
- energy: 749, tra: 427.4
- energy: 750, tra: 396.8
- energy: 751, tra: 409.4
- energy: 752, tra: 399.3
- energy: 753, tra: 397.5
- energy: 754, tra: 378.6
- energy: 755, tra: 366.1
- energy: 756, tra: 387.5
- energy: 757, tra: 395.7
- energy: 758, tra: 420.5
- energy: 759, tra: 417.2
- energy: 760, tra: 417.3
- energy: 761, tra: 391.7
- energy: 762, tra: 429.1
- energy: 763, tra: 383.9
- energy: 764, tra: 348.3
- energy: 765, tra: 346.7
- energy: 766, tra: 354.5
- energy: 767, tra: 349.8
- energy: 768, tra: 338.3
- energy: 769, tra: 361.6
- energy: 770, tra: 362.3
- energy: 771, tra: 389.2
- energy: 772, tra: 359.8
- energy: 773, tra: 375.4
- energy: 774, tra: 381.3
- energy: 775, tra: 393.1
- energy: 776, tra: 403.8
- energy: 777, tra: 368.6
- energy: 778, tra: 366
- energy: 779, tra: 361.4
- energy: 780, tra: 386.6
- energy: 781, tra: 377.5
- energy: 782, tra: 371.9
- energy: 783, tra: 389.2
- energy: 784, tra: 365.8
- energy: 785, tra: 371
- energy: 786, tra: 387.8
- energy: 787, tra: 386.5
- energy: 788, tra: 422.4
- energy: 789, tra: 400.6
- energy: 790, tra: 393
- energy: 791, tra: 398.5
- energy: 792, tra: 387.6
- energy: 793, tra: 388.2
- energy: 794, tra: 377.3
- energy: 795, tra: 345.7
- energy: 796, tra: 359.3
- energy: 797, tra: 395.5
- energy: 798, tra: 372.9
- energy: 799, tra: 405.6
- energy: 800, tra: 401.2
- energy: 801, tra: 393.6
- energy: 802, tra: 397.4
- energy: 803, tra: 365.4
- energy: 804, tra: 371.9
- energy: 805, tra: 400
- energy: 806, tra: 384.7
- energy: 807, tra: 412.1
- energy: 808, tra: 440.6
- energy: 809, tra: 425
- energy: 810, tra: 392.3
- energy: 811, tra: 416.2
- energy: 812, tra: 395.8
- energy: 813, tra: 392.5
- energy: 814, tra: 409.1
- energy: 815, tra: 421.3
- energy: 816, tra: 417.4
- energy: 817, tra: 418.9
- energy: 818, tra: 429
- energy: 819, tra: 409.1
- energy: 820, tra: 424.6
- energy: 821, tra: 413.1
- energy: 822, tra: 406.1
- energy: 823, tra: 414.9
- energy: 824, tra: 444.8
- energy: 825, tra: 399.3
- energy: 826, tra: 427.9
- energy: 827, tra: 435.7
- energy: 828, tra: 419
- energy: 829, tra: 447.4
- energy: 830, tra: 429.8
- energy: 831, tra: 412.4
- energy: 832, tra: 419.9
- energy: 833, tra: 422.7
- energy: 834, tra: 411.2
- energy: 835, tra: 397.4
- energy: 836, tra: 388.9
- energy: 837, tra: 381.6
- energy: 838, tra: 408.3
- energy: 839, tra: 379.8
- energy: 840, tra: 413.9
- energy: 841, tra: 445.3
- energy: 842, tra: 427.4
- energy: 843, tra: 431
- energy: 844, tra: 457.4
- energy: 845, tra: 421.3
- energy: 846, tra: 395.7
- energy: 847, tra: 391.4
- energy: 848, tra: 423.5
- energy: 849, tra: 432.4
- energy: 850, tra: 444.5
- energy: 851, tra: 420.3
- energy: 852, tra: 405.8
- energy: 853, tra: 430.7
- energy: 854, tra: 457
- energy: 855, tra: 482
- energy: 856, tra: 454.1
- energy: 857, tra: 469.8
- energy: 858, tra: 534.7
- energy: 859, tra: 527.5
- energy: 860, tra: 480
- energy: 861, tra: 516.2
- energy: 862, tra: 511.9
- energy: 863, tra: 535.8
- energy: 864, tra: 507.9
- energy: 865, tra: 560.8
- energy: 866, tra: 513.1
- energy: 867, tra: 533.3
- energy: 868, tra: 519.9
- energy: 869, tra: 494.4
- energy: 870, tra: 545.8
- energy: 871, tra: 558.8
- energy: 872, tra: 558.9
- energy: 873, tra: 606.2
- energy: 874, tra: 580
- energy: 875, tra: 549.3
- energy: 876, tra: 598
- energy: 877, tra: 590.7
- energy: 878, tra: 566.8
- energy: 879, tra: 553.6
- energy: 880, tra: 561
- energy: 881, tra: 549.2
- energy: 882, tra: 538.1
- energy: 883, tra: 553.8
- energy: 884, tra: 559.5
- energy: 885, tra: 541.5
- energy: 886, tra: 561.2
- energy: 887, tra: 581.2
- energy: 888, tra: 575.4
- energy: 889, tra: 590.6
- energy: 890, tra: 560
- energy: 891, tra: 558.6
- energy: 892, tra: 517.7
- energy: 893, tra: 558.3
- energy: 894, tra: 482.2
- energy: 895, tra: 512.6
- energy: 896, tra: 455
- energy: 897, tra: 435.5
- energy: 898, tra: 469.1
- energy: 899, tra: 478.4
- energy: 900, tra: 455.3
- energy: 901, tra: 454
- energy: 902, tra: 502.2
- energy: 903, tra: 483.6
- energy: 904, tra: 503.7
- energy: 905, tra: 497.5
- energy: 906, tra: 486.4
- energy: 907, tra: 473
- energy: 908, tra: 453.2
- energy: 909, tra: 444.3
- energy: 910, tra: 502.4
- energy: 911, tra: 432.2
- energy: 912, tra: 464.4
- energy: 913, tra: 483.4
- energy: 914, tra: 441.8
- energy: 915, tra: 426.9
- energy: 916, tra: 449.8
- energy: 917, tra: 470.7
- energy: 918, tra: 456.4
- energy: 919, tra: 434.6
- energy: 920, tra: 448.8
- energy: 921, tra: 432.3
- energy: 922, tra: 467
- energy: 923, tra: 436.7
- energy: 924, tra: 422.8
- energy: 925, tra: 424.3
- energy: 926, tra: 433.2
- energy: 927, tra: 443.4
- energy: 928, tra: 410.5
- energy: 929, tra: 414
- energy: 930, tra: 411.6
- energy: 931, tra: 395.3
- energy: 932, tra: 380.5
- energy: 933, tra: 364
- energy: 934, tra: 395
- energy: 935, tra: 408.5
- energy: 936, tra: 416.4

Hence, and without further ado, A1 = -2.70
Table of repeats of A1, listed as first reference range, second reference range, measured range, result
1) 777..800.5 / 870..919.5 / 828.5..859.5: 1.36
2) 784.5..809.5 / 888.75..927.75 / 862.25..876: -3.14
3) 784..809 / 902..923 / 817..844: -0.41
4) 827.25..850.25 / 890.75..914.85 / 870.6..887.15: -3.94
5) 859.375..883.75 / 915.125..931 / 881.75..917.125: -0.89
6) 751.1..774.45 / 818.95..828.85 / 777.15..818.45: 1.19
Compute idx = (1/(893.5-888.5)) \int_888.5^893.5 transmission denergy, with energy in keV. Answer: 557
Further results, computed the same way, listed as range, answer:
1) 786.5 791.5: 400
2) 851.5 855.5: 444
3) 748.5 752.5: 408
